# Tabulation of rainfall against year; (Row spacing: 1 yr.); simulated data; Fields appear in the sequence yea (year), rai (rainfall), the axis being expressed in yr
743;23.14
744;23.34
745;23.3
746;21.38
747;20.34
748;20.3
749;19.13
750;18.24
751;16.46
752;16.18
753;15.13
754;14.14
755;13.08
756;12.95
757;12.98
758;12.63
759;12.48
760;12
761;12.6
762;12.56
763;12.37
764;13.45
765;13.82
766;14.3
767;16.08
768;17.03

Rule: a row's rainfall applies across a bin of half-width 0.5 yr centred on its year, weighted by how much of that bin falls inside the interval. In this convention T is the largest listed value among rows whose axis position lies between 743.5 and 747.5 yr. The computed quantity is 23.34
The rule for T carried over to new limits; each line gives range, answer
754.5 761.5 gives 13.08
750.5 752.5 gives 16.46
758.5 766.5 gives 14.3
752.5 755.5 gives 15.13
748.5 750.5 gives 19.13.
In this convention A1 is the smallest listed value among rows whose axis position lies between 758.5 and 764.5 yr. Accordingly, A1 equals 12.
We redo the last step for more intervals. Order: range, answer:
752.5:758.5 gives 12.63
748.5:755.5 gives 13.08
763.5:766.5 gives 13.45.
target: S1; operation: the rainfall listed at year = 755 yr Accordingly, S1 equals 13.08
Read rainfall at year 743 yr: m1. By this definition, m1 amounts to 23.14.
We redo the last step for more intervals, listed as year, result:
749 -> 19.13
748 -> 20.3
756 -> 12.95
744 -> 23.34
